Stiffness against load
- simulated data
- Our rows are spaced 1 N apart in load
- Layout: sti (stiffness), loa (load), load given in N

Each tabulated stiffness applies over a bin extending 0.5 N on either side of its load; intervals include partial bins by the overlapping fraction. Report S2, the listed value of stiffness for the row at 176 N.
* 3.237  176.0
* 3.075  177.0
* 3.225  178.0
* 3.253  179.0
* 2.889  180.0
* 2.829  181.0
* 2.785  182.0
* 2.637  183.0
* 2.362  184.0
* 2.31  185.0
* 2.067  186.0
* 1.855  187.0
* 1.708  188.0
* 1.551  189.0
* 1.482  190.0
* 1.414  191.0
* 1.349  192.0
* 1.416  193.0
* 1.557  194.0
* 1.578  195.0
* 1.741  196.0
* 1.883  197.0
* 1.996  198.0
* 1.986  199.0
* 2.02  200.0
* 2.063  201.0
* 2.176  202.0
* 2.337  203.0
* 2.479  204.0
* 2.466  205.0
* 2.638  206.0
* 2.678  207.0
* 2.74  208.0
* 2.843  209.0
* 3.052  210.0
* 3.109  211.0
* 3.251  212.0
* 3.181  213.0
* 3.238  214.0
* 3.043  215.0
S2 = 3.237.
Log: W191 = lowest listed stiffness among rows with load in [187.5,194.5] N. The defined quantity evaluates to 1.349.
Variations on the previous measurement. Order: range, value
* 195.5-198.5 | 1.741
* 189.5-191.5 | 1.414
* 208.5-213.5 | 2.843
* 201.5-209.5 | 2.176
